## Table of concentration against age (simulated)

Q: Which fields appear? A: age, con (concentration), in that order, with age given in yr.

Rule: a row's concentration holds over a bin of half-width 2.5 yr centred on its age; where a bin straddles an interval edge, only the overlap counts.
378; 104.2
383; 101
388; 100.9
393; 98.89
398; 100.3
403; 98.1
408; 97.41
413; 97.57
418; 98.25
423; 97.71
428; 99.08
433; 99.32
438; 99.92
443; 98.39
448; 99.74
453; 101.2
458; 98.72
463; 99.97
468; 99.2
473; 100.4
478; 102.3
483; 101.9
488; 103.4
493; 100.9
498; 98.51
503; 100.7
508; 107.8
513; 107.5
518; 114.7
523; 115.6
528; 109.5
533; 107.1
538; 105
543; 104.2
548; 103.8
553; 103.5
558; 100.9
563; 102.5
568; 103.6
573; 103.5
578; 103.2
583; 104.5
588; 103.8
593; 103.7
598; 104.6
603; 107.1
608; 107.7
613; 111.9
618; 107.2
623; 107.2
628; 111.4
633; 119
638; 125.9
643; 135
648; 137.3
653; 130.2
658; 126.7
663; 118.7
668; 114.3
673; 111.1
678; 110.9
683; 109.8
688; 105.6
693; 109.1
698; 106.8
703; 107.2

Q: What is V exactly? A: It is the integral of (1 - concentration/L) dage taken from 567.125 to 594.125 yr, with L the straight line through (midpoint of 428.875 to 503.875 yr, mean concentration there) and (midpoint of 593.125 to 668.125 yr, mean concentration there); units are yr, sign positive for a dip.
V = 2.0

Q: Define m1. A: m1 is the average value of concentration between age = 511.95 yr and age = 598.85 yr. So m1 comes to 106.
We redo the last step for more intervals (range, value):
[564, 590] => 104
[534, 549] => 105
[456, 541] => 104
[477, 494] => 102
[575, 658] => 114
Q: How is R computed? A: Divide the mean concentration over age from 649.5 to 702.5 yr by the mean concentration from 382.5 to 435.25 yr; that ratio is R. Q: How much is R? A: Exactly 1.2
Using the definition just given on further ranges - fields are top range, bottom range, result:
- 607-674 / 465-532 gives 1.14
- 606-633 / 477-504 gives 1.09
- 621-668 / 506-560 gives 1.15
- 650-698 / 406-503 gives 1.15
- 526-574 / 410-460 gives 1.05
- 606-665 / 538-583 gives 1.16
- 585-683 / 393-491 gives 1.16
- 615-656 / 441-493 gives 1.21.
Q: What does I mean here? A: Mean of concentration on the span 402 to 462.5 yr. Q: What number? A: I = 98.8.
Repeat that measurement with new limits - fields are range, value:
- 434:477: 99.8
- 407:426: 97.8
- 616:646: 118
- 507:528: 111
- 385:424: 98.7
